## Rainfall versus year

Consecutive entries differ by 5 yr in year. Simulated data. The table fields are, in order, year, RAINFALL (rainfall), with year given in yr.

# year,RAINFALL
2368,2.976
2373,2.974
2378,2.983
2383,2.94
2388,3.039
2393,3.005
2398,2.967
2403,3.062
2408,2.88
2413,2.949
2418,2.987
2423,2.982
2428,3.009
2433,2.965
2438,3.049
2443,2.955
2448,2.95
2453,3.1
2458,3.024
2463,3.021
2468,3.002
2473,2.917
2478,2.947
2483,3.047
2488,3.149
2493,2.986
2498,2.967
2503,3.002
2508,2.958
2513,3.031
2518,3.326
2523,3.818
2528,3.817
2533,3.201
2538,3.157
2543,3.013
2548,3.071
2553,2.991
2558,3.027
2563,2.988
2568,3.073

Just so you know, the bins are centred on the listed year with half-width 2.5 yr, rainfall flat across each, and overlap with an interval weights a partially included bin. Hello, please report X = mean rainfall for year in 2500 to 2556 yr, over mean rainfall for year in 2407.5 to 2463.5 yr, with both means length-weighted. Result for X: 1.1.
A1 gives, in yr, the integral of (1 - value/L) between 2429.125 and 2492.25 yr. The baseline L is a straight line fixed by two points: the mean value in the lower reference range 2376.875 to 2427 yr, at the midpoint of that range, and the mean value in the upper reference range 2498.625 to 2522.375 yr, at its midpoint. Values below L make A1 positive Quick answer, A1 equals 1.0 yr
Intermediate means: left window 2.98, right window 3.13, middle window 3.01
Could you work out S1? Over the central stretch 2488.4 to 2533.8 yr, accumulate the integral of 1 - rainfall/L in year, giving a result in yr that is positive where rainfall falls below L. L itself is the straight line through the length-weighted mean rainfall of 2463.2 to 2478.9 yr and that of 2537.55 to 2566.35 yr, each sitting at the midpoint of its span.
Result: -3.50 yr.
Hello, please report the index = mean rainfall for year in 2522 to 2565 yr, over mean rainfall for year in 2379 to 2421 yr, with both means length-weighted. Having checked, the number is 1.08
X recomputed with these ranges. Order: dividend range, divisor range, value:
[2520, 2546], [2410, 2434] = 1.14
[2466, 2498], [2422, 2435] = 1.01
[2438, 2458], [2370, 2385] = 1.01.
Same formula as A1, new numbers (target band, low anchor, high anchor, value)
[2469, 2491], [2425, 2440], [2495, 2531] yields 1.03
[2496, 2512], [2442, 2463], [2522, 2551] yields 1.09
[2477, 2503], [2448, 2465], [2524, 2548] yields 1.05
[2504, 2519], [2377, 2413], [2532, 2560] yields -0.11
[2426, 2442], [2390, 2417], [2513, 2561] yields 0.19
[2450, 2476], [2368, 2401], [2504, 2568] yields 0.68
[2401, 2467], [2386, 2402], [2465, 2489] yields 0.25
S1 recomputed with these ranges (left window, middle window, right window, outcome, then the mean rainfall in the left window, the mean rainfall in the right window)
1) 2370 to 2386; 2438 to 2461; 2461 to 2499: -0.1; 2.97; 3.01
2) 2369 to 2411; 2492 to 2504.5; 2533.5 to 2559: 0.2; 2.98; 3.06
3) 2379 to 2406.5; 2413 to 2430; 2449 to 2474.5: 0.1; 3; 3.01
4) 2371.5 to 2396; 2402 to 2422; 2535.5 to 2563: 0.2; 2.99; 3.05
